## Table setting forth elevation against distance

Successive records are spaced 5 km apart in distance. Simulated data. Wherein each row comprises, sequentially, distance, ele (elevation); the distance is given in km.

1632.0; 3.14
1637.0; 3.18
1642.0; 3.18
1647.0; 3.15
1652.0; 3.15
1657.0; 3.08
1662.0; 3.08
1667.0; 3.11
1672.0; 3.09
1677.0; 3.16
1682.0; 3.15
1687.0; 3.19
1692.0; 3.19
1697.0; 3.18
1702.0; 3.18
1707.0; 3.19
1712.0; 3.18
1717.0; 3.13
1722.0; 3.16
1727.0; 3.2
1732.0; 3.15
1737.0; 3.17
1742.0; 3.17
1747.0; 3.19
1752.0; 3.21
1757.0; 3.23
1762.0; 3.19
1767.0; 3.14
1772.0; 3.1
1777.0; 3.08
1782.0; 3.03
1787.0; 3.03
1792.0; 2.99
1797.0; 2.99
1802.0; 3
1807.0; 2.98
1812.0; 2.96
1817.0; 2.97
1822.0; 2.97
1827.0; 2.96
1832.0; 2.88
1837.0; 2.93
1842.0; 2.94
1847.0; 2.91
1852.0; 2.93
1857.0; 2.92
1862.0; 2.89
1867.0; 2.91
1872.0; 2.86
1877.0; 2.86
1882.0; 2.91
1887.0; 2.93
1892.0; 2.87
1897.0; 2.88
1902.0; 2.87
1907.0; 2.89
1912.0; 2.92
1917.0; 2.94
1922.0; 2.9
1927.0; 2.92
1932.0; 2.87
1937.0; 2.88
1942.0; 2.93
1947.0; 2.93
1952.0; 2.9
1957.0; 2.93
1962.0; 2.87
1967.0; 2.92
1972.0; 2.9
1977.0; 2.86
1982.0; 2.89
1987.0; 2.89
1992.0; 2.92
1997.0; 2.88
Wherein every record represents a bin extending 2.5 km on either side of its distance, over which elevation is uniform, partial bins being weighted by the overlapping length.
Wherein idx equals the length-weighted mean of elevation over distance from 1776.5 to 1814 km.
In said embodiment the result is 3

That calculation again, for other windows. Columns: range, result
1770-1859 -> 2.98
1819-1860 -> 2.93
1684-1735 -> 3.17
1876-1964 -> 2.9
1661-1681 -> 3.12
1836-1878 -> 2.91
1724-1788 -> 3.15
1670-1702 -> 3.16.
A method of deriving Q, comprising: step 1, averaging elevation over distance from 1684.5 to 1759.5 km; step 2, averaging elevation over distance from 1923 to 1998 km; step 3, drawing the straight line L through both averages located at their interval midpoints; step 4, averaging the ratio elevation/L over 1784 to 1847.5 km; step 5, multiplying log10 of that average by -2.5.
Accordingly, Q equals 0.04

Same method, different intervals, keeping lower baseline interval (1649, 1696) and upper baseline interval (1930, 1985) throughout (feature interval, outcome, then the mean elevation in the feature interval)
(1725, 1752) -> -0.03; 3.18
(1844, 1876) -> 0.03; 2.9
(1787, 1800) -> 0.01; 3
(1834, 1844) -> 0.02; 2.93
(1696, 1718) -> -0.02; 3.17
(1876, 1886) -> 0.02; 2.9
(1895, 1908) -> 0.02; 2.88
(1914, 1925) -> 0.00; 2.92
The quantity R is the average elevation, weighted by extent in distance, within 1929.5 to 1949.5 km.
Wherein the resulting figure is 2.9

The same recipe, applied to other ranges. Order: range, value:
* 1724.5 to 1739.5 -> 3.17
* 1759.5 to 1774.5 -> 3.14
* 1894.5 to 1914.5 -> 2.89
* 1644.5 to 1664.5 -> 3.11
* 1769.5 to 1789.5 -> 3.06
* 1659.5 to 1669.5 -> 3.09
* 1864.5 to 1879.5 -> 2.88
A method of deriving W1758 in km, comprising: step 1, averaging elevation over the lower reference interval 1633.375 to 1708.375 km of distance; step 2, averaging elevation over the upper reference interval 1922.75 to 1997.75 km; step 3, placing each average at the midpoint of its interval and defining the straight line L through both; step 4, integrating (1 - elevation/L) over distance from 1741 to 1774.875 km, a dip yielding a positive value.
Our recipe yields -1.10 km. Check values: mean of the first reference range 3.15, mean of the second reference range 2.9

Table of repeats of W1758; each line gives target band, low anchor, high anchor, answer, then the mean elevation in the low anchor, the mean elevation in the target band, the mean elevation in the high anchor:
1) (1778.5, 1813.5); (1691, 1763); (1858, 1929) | 0.7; 3.18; 3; 2.9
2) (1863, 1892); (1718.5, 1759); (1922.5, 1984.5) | 1.0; 3.18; 2.89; 2.9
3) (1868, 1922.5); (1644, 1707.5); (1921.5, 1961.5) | 1.0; 3.15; 2.89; 2.91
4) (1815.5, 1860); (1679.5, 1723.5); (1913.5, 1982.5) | 1.3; 3.17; 2.93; 2.9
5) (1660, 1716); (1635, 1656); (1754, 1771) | 0.2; 3.16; 3.15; 3.18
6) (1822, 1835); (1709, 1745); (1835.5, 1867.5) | 0.2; 3.17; 2.93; 2.92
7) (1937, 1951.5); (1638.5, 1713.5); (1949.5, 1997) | 0.0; 3.15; 2.92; 2.9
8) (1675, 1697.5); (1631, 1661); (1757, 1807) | -0.4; 3.14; 3.17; 3.07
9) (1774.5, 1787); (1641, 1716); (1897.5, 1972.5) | 0.0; 3.15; 3.05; 2.9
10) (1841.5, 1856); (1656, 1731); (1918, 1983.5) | 0.4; 3.15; 2.92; 2.9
